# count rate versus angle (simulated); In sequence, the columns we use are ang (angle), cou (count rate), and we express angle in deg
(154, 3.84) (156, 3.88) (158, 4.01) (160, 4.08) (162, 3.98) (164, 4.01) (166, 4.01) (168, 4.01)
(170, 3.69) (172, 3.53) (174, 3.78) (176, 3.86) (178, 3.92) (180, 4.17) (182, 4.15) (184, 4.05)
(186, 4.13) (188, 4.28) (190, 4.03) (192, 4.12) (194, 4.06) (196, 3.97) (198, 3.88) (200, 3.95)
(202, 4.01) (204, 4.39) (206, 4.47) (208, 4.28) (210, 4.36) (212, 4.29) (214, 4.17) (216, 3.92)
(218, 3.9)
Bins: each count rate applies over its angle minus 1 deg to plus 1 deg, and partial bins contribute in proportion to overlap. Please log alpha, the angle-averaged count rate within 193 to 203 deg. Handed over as 3.97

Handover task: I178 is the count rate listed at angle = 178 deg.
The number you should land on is 3.92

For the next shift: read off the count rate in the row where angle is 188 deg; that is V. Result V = 4.28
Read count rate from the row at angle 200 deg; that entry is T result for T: 3.95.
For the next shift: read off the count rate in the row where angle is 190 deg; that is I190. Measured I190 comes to 4.03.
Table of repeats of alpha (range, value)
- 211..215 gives 4.23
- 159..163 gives 4.03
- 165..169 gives 4.01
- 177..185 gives 4.07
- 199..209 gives 4.22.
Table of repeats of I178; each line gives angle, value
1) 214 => 4.17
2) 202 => 4.01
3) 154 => 3.84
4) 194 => 4.06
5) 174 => 3.78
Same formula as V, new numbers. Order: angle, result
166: 4.01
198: 3.88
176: 3.86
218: 3.9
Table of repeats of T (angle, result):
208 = 4.28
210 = 4.36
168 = 4.01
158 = 4.01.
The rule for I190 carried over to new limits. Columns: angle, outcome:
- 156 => 3.88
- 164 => 4.01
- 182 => 4.15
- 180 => 4.17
